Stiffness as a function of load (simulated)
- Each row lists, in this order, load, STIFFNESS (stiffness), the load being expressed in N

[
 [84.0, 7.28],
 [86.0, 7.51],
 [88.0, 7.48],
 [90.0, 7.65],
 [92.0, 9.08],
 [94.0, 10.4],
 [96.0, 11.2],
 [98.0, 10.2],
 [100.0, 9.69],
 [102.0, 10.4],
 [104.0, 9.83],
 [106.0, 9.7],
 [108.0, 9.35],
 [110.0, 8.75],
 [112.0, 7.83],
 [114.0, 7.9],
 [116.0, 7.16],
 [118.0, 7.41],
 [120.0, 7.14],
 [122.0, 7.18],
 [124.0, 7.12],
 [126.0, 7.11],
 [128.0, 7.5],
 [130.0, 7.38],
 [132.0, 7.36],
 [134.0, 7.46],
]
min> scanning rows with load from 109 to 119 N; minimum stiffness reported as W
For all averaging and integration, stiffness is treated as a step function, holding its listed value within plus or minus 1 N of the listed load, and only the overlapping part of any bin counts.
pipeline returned 7.16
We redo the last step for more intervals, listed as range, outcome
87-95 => 7.48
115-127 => 7.11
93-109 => 9.35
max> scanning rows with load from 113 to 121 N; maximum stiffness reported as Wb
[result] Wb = 7.9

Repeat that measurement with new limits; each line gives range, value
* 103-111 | 9.83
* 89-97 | 11.2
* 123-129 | 7.5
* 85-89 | 7.51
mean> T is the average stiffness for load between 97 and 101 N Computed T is 9.95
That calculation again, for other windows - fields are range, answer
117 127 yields 7.19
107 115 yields 8.46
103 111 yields 9.41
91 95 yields 9.74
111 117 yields 7.63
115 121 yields 7.24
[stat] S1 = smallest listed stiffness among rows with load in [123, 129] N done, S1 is 7.11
